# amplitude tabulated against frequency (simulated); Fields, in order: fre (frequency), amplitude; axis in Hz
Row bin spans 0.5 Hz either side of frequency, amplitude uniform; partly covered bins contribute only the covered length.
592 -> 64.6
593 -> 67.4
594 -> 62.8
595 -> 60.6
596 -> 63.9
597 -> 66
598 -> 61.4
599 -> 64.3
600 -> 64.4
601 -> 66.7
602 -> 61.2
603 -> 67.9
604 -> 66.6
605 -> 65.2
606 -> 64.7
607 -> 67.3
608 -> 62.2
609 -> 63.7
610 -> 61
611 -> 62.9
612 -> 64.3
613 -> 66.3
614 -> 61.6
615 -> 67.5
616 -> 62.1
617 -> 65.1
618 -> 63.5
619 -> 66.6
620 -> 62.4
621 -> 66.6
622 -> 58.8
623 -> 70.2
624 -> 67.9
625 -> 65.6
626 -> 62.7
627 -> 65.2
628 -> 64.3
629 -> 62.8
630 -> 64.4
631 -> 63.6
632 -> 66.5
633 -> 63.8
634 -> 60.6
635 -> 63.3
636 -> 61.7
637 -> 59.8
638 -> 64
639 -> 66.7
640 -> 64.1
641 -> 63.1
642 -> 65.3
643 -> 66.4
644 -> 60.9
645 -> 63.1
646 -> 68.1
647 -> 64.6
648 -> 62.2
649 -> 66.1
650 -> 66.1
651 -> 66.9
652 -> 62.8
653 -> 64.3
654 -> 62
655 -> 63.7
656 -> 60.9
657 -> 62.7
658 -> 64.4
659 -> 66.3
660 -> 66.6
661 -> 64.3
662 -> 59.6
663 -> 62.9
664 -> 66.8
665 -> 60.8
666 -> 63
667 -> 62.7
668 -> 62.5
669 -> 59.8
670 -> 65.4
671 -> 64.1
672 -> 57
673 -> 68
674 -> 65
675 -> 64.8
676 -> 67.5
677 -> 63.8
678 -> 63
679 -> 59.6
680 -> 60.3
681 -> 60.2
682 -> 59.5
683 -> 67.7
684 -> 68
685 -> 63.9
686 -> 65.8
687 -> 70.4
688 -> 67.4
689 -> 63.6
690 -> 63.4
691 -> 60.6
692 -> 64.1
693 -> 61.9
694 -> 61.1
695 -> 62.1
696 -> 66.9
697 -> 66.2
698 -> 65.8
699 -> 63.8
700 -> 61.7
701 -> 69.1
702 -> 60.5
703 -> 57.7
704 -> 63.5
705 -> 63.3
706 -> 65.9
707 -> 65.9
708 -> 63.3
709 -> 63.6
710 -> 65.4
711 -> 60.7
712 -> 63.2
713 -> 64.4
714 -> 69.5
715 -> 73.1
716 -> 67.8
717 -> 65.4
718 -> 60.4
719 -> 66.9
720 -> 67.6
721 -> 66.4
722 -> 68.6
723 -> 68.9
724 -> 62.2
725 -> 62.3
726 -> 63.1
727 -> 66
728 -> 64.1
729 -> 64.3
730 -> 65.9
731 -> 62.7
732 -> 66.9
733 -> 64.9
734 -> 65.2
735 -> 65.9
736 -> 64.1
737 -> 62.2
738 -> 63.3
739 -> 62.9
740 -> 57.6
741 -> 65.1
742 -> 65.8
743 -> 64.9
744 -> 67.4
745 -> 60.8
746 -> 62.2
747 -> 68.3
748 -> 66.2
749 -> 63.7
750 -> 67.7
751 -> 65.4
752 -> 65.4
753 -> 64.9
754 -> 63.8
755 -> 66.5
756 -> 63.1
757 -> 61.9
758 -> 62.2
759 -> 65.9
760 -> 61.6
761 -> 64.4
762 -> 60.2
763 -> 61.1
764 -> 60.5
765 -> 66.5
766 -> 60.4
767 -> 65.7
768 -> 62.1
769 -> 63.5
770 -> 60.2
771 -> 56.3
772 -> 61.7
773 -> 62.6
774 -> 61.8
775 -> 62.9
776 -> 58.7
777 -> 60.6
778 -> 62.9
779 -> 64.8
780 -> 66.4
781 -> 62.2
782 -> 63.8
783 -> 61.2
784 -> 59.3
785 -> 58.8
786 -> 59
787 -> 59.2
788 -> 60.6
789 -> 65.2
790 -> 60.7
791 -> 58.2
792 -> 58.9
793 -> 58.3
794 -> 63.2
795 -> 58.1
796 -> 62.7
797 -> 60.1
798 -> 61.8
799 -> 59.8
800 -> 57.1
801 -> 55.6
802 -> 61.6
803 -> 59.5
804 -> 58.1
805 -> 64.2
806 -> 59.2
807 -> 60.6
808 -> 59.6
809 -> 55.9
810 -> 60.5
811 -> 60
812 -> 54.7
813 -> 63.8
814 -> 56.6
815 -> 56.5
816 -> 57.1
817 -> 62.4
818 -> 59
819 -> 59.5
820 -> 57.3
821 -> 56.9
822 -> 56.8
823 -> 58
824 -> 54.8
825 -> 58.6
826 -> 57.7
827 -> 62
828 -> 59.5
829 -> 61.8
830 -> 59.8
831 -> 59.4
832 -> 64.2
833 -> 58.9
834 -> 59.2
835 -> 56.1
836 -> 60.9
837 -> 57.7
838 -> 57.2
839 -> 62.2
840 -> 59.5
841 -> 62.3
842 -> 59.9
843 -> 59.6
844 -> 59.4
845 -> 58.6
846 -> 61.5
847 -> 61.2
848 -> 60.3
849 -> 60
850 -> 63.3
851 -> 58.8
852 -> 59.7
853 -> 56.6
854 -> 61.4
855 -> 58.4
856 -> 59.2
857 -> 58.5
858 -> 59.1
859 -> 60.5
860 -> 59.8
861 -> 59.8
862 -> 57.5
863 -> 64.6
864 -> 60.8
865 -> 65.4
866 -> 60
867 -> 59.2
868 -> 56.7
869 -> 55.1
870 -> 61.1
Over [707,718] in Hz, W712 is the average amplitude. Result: 65.4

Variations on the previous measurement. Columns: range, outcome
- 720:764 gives 64.3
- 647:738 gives 64.2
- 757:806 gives 61.2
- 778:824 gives 59.8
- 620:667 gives 64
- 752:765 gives 63.2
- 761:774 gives 61.8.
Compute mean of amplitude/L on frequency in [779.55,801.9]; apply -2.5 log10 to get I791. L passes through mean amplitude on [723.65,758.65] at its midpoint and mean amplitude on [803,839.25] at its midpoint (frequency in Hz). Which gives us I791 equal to 0.010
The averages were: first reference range 64.3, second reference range 59.1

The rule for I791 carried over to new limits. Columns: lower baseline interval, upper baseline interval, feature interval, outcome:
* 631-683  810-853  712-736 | -0.06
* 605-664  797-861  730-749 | -0.05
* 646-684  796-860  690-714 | -0.02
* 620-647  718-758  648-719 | 0.01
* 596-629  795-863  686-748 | -0.04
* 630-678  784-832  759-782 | -0.03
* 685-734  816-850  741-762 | -0.03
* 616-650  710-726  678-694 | 0.03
